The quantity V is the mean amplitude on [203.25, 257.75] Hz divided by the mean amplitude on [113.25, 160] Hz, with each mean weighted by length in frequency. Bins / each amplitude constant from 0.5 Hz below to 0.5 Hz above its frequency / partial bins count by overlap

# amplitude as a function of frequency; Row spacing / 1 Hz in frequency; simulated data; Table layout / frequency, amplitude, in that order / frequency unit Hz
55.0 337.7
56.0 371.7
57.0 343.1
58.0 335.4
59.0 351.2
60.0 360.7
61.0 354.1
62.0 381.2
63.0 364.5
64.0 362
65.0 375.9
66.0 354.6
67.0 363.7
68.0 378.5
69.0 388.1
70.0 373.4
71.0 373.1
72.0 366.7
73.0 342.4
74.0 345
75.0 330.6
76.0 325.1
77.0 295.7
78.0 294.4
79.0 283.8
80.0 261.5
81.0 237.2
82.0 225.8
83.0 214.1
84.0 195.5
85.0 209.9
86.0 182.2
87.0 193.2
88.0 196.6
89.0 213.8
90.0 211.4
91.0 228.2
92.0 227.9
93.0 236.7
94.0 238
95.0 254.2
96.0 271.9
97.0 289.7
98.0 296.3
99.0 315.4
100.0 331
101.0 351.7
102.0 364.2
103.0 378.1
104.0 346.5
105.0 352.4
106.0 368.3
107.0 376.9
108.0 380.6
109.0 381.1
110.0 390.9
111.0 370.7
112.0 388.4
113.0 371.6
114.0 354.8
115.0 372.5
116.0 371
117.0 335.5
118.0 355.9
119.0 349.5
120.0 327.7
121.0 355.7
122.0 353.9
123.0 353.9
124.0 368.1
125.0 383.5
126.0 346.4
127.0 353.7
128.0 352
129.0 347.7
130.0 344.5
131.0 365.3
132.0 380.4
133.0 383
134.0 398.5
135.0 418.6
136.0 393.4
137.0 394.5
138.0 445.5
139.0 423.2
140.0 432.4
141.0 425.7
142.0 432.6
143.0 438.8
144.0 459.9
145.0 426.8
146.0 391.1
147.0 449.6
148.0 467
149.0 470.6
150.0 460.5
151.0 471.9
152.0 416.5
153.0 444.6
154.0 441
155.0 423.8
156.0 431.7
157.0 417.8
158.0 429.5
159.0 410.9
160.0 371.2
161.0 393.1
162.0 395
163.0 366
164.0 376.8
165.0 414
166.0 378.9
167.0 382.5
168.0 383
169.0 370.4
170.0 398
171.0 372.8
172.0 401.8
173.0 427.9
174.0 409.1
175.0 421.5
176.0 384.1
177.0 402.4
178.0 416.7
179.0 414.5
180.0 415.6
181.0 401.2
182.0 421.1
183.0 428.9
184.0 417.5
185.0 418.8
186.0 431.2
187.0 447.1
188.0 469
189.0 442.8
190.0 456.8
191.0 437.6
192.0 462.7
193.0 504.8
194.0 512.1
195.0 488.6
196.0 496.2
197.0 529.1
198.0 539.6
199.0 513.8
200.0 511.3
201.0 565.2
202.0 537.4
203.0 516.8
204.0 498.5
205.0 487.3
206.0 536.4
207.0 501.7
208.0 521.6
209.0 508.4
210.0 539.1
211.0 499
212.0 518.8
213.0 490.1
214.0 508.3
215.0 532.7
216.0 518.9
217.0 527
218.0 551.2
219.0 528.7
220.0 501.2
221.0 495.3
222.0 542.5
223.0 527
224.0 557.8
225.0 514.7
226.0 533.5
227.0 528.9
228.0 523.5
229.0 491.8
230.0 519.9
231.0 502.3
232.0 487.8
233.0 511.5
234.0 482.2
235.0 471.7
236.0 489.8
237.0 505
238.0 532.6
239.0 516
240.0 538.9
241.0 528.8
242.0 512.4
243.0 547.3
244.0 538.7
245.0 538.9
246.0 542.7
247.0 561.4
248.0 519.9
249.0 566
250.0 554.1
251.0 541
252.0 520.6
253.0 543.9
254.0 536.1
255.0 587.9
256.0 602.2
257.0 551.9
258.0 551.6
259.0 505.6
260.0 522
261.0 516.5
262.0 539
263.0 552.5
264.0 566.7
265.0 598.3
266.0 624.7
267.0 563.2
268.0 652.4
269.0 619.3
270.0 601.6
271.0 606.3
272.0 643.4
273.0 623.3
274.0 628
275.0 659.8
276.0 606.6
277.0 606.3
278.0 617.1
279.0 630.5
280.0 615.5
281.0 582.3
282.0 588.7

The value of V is 1.32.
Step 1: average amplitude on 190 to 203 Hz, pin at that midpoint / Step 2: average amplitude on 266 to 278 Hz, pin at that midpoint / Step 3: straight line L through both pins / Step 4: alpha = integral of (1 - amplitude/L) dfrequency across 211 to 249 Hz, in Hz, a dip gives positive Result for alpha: 2.5 Hz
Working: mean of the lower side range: 507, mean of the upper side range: 619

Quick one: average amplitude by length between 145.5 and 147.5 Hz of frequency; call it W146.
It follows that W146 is 420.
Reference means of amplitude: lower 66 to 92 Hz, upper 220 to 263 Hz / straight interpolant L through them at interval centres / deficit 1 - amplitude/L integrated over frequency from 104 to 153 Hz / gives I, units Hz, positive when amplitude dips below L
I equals -4.6 Hz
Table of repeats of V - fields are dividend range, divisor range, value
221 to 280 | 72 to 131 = 1.77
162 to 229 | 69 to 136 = 1.46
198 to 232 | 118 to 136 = 1.43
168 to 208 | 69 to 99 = 1.70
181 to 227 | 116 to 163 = 1.25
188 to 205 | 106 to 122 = 1.37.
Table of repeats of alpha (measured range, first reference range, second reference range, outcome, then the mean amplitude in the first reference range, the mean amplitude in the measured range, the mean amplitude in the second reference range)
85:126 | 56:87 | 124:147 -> 4.9 Hz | 318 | 319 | 398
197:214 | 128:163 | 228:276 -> -0.9 Hz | 416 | 518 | 552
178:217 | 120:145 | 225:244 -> -1.3 Hz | 389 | 485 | 513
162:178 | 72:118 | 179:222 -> 1.6 Hz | 301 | 393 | 491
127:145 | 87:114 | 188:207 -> -0.9 Hz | 311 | 401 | 501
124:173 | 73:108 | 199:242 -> -2.7 Hz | 280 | 406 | 517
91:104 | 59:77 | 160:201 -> 2.9 Hz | 359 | 296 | 432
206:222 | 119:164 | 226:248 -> -0.9 Hz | 403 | 518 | 518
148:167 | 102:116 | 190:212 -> 1.1 Hz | 371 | 418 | 509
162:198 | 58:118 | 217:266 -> 1.6 Hz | 317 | 427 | 532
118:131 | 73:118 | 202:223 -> 0.0 Hz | 300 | 354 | 517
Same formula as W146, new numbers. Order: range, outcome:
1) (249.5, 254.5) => 539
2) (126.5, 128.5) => 353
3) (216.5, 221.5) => 521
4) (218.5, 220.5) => 515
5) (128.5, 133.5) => 364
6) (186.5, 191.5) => 451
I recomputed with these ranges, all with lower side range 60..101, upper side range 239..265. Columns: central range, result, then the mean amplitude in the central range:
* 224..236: 0.1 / 508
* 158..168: 0.6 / 389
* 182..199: -0.5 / 468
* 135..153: -2.3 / 435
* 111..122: -0.4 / 359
